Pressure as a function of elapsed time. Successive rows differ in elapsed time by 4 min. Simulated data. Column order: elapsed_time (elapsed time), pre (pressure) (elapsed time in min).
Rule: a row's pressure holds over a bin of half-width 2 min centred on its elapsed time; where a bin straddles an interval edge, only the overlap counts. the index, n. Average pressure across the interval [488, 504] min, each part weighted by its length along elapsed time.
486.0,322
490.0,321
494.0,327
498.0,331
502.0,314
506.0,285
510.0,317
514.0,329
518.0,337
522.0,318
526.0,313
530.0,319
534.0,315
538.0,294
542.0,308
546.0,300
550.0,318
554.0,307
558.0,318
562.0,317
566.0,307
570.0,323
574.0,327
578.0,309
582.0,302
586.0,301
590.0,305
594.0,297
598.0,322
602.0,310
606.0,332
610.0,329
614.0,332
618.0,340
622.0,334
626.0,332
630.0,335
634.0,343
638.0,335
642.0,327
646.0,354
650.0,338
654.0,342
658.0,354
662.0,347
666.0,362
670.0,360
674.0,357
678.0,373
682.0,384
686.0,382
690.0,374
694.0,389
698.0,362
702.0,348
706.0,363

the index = 323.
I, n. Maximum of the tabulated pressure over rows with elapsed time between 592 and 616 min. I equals 332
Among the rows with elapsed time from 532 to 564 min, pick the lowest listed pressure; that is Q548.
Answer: 294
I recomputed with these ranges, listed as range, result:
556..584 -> 327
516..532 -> 337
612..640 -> 343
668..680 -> 373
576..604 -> 322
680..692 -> 384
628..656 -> 354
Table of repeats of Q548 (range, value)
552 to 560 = 307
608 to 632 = 329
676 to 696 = 373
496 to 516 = 285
